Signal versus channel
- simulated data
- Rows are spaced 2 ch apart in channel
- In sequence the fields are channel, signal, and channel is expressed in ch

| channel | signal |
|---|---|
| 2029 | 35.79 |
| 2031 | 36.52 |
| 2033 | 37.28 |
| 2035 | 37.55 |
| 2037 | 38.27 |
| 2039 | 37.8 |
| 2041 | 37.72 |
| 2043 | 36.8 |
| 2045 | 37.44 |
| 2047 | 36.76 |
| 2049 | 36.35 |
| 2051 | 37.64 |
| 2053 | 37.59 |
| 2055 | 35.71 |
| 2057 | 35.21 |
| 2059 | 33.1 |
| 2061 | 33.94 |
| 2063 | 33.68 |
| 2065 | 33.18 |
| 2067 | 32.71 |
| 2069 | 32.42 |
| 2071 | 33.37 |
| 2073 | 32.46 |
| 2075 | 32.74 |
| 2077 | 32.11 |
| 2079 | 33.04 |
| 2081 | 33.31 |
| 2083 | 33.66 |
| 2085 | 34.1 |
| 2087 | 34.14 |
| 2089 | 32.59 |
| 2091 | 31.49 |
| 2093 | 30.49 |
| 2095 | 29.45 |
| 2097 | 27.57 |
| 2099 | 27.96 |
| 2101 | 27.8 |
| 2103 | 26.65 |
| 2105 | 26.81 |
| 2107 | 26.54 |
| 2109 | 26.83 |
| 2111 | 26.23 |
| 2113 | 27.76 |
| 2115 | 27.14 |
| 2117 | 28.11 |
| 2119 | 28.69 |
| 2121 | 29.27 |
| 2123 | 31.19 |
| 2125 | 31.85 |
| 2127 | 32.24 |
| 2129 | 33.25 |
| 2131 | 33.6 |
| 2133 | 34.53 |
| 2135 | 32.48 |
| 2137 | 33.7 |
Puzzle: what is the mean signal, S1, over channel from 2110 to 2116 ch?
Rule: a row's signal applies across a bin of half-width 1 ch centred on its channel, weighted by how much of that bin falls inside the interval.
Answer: 27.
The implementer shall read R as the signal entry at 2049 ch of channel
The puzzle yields 36.35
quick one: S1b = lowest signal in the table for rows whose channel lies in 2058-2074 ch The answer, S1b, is 32.42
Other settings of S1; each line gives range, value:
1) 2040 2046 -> 37.3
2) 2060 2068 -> 33.4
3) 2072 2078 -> 32.4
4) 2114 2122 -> 28.3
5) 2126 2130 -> 32.7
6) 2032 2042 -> 37.7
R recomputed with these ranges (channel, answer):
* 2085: 34.1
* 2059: 33.1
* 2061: 33.94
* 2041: 37.72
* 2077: 32.11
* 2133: 34.53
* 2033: 37.28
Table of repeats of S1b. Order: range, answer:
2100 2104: 26.65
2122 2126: 31.19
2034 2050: 36.35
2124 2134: 31.85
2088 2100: 27.57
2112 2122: 27.14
